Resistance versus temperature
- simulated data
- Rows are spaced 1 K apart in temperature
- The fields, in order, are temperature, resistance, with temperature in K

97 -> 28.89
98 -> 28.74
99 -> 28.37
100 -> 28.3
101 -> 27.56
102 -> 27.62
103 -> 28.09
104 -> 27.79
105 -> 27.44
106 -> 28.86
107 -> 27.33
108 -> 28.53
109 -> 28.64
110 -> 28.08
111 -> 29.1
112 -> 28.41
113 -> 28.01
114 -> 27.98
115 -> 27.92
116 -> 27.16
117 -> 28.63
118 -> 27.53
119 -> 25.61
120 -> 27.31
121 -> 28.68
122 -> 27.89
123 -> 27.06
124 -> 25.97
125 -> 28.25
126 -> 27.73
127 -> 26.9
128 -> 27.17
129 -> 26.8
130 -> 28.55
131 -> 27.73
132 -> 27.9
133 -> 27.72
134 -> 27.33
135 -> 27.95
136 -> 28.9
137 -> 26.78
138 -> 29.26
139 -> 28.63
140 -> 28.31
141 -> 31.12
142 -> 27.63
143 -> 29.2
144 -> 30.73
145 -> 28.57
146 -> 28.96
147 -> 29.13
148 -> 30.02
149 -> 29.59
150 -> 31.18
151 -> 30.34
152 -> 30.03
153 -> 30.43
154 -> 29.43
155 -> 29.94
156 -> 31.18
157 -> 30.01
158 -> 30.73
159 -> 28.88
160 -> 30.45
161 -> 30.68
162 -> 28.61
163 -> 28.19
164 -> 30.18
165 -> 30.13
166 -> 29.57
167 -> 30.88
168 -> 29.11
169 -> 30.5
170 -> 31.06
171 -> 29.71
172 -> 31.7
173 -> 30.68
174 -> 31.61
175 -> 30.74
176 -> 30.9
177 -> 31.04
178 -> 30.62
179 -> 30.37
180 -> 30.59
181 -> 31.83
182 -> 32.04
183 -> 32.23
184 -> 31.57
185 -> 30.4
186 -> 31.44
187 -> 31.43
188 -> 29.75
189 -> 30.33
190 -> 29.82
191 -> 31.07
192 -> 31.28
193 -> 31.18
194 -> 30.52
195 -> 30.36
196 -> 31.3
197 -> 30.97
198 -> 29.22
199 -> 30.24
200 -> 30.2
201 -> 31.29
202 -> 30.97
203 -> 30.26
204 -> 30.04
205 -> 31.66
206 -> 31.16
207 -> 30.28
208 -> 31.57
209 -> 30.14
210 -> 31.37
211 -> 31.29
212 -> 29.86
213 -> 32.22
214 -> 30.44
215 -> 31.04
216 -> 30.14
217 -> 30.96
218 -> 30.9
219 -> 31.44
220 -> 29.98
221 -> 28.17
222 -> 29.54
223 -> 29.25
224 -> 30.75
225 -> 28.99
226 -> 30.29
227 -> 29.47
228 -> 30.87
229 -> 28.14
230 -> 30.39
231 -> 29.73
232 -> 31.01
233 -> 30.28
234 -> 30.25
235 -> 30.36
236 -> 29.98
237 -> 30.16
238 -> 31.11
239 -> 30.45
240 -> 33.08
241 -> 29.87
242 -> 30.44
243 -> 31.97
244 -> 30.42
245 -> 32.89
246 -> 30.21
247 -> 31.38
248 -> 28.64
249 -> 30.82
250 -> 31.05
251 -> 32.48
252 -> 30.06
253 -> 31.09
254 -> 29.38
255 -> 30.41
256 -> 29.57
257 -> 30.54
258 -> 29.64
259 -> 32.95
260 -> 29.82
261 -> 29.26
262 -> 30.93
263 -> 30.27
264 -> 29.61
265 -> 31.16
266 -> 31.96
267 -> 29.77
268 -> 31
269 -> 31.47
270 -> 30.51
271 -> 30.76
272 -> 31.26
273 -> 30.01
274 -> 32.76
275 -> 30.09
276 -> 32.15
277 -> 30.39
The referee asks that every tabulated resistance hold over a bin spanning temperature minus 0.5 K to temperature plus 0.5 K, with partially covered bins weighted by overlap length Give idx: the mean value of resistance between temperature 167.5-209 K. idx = 30.8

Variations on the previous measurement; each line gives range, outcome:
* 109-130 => 27.7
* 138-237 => 30.3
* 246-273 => 30.6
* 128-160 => 29.1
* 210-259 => 30.5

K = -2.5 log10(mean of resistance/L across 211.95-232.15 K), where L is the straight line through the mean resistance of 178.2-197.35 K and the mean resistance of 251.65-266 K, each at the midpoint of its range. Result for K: 0.02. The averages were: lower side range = 31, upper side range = 30.4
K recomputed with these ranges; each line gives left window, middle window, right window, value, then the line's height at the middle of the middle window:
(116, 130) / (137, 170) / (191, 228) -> -0.05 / 28.5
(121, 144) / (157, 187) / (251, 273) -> -0.06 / 28.8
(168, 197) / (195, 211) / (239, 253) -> 0.01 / 30.9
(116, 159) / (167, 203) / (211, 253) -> -0.04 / 29.6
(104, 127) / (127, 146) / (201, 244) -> 0.00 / 28.3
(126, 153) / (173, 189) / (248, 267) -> -0.06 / 29.4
